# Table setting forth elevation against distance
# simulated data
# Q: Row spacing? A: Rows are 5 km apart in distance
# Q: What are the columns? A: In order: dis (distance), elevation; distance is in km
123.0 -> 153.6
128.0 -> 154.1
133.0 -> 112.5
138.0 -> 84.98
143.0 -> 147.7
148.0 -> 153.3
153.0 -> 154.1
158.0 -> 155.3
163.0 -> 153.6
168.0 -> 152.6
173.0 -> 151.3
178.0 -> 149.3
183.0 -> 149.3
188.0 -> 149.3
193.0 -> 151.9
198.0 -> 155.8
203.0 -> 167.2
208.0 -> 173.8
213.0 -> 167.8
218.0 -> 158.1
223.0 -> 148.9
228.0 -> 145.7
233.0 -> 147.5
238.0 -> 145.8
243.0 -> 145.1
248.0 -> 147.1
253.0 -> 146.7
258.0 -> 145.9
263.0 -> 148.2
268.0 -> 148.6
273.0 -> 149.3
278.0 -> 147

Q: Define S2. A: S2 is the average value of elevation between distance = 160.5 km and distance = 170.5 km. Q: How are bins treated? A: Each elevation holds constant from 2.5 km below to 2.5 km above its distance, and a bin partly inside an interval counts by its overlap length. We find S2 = 153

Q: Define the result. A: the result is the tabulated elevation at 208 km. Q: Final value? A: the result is 173.8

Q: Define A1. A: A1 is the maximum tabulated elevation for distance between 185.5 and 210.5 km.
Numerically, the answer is 173.8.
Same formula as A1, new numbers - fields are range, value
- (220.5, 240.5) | 148.9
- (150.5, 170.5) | 155.3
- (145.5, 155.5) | 154.1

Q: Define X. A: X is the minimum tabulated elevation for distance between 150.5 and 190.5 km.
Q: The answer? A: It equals 149.3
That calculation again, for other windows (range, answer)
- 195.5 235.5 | 145.7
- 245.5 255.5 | 146.7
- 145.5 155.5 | 153.3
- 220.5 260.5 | 145.1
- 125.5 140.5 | 84.98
